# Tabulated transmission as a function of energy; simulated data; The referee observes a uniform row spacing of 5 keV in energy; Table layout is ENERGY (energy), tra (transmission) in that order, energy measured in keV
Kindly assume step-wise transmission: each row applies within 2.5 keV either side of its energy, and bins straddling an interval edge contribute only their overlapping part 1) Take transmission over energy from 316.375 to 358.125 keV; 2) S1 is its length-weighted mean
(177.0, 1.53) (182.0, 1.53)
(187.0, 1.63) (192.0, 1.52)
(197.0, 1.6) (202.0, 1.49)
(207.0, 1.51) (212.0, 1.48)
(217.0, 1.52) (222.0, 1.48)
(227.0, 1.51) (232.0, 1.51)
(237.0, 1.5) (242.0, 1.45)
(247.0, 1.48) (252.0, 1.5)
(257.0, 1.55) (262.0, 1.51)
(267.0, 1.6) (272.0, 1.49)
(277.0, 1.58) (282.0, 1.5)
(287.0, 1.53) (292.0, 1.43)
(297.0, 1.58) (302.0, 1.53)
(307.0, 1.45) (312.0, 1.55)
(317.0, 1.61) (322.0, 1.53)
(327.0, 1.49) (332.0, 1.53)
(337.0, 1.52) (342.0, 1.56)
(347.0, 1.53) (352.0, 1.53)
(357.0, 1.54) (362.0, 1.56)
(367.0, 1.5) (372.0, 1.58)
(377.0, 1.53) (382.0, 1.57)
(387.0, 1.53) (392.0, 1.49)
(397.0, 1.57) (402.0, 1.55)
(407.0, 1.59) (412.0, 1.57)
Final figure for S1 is 1.53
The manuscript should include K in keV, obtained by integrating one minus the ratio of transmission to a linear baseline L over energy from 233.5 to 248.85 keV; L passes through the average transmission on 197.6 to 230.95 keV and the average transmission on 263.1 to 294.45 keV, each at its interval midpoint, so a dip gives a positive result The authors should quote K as 0.33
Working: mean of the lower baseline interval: 1.5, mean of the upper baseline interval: 1.52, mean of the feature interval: 1.48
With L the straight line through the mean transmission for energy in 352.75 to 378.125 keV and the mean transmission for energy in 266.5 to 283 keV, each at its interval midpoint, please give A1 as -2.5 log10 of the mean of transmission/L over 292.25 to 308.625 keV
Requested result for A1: 0.020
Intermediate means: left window 1.54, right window 1.54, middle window 1.51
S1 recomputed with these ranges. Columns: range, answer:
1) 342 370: 1.54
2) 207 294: 1.51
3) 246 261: 1.51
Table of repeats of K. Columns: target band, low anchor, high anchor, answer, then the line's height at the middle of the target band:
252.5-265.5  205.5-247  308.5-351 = -0.2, 1.51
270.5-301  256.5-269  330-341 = 0.5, 1.54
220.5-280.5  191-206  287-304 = 0.4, 1.52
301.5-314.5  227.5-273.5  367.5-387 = 0.2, 1.53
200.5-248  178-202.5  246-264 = 1.3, 1.53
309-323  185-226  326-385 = -0.3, 1.53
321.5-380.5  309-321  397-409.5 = 1.3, 1.57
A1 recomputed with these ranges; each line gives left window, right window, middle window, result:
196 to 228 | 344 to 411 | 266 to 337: 0.00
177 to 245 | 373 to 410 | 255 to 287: -0.01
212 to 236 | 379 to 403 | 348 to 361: 0.00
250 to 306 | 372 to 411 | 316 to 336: 0.00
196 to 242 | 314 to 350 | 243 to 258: 0.01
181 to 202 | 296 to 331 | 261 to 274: 0.00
